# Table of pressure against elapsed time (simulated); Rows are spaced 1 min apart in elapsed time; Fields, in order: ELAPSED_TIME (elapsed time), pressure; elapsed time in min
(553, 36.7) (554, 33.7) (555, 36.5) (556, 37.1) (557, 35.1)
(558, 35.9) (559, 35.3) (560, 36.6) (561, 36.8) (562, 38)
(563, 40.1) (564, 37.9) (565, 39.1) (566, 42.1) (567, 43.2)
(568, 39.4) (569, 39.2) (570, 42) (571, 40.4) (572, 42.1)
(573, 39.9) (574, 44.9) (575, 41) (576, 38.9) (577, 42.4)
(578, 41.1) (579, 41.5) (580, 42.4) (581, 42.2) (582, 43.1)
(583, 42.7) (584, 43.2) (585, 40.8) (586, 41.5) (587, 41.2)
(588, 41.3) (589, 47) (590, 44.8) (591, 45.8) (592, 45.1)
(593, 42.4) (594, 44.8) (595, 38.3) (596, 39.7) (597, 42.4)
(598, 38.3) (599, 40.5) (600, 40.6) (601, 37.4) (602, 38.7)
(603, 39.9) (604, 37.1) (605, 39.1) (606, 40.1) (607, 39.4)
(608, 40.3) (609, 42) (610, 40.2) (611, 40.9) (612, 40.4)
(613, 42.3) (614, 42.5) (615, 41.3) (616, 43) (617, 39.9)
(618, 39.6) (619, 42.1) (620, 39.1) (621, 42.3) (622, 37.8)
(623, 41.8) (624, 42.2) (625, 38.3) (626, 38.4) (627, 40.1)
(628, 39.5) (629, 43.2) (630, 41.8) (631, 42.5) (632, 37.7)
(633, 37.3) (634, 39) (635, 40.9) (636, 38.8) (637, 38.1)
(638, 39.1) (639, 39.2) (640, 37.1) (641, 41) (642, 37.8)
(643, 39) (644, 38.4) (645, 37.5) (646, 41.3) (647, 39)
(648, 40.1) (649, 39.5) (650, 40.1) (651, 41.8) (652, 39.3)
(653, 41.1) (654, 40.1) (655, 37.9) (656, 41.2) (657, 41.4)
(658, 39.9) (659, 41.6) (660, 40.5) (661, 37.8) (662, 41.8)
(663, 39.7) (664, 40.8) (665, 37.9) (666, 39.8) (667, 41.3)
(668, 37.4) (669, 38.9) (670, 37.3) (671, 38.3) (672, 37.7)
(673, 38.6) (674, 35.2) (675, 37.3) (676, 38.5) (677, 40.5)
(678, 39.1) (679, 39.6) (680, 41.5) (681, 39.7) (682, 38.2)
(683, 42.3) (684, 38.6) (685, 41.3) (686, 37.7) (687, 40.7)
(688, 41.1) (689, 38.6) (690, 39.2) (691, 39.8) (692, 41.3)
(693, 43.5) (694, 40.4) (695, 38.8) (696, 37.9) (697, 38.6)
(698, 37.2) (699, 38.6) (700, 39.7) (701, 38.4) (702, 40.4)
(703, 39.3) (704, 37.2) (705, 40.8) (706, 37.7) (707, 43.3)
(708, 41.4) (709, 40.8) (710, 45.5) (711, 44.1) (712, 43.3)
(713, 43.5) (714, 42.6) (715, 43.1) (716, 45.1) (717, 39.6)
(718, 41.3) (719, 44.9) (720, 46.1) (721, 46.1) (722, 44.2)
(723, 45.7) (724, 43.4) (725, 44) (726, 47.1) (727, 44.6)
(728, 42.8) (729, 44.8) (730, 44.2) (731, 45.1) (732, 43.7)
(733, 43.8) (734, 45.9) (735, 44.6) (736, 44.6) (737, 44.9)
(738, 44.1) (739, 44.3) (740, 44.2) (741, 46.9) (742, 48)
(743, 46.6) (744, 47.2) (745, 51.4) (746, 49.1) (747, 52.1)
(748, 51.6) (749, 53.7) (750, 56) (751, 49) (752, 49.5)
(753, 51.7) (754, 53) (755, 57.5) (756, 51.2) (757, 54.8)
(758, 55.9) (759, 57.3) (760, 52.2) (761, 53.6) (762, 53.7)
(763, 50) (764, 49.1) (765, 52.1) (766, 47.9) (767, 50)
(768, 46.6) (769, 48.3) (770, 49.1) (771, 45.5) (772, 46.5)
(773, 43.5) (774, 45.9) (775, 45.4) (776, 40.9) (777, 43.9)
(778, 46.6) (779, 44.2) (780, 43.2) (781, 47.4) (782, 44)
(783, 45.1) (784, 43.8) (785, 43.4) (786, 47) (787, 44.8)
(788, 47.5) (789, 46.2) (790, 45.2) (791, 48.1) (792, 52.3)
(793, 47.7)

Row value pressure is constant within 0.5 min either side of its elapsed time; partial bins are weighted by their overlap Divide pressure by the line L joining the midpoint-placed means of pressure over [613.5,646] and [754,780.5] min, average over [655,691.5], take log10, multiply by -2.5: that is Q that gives 0.09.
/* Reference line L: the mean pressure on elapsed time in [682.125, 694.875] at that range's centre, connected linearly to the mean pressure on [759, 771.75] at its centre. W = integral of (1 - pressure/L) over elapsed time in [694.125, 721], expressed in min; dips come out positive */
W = 1.0 min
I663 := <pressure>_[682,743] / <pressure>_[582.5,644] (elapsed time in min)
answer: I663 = 1.04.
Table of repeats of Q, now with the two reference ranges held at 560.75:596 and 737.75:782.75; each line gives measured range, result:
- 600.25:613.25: 0.078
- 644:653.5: 0.118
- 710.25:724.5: 0.082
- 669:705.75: 0.174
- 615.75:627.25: 0.079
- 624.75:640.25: 0.113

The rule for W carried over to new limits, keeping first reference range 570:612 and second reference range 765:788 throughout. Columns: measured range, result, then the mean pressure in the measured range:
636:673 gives 2.95 min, 39.4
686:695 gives 0.70 min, 40.3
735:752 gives -1.24 min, 48.3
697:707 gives 1.13 min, 39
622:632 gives 0.39 min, 40.6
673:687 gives 1.37 min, 39.2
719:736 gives -0.06 min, 44.8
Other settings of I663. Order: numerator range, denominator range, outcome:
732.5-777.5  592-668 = 1.22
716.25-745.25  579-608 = 1.08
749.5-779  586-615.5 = 1.21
